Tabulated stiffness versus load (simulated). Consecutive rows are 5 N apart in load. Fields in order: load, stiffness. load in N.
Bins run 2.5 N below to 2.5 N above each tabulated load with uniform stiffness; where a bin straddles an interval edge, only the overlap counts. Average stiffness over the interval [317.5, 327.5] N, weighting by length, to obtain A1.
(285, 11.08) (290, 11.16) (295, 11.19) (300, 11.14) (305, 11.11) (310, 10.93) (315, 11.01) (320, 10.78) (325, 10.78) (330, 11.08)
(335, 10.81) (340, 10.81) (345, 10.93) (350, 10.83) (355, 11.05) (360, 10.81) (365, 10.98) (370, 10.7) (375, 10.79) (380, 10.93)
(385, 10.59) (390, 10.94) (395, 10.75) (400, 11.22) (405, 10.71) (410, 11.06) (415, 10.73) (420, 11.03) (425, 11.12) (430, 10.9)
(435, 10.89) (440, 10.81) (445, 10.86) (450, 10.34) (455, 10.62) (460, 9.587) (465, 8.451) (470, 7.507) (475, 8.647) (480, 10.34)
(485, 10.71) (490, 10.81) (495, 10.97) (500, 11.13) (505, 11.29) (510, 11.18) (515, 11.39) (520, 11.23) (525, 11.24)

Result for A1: 10.8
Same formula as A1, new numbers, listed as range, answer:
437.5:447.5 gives 10.8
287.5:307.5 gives 11.2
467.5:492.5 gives 9.6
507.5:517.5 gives 11.3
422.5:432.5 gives 11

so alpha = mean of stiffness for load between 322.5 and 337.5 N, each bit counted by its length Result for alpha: 10.9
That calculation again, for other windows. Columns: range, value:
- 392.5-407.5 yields 10.9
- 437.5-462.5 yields 10.4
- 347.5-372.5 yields 10.9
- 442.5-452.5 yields 10.6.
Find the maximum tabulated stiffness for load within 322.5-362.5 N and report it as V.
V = 11.08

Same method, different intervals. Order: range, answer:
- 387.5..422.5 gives 11.22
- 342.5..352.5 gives 10.93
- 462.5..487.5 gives 10.71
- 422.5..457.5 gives 11.12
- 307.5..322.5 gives 11.01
